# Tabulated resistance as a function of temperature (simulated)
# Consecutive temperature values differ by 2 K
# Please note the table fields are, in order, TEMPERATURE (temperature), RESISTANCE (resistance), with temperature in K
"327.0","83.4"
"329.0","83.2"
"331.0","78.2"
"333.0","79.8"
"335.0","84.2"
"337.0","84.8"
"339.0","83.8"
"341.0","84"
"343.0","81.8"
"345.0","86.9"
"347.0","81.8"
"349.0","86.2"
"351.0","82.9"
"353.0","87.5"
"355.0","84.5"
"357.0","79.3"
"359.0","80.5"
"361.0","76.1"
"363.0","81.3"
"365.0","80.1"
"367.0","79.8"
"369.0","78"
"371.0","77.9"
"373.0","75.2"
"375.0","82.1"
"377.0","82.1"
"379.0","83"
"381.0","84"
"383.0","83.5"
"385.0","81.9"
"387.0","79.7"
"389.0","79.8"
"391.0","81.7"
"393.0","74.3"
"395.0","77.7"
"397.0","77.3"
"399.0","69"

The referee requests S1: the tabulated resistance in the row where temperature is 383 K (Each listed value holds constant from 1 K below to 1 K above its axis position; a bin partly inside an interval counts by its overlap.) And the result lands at 83.5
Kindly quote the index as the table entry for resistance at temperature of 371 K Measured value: 77.9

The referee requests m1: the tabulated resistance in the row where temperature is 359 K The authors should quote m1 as 80.5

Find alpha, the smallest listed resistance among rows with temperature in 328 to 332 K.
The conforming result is 78.2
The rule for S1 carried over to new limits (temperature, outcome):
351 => 82.9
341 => 84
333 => 79.8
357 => 79.3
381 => 84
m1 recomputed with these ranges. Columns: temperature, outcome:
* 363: 81.3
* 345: 86.9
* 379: 83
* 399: 69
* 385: 81.9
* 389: 79.8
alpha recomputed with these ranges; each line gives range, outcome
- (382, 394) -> 74.3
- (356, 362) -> 76.1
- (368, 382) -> 75.2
